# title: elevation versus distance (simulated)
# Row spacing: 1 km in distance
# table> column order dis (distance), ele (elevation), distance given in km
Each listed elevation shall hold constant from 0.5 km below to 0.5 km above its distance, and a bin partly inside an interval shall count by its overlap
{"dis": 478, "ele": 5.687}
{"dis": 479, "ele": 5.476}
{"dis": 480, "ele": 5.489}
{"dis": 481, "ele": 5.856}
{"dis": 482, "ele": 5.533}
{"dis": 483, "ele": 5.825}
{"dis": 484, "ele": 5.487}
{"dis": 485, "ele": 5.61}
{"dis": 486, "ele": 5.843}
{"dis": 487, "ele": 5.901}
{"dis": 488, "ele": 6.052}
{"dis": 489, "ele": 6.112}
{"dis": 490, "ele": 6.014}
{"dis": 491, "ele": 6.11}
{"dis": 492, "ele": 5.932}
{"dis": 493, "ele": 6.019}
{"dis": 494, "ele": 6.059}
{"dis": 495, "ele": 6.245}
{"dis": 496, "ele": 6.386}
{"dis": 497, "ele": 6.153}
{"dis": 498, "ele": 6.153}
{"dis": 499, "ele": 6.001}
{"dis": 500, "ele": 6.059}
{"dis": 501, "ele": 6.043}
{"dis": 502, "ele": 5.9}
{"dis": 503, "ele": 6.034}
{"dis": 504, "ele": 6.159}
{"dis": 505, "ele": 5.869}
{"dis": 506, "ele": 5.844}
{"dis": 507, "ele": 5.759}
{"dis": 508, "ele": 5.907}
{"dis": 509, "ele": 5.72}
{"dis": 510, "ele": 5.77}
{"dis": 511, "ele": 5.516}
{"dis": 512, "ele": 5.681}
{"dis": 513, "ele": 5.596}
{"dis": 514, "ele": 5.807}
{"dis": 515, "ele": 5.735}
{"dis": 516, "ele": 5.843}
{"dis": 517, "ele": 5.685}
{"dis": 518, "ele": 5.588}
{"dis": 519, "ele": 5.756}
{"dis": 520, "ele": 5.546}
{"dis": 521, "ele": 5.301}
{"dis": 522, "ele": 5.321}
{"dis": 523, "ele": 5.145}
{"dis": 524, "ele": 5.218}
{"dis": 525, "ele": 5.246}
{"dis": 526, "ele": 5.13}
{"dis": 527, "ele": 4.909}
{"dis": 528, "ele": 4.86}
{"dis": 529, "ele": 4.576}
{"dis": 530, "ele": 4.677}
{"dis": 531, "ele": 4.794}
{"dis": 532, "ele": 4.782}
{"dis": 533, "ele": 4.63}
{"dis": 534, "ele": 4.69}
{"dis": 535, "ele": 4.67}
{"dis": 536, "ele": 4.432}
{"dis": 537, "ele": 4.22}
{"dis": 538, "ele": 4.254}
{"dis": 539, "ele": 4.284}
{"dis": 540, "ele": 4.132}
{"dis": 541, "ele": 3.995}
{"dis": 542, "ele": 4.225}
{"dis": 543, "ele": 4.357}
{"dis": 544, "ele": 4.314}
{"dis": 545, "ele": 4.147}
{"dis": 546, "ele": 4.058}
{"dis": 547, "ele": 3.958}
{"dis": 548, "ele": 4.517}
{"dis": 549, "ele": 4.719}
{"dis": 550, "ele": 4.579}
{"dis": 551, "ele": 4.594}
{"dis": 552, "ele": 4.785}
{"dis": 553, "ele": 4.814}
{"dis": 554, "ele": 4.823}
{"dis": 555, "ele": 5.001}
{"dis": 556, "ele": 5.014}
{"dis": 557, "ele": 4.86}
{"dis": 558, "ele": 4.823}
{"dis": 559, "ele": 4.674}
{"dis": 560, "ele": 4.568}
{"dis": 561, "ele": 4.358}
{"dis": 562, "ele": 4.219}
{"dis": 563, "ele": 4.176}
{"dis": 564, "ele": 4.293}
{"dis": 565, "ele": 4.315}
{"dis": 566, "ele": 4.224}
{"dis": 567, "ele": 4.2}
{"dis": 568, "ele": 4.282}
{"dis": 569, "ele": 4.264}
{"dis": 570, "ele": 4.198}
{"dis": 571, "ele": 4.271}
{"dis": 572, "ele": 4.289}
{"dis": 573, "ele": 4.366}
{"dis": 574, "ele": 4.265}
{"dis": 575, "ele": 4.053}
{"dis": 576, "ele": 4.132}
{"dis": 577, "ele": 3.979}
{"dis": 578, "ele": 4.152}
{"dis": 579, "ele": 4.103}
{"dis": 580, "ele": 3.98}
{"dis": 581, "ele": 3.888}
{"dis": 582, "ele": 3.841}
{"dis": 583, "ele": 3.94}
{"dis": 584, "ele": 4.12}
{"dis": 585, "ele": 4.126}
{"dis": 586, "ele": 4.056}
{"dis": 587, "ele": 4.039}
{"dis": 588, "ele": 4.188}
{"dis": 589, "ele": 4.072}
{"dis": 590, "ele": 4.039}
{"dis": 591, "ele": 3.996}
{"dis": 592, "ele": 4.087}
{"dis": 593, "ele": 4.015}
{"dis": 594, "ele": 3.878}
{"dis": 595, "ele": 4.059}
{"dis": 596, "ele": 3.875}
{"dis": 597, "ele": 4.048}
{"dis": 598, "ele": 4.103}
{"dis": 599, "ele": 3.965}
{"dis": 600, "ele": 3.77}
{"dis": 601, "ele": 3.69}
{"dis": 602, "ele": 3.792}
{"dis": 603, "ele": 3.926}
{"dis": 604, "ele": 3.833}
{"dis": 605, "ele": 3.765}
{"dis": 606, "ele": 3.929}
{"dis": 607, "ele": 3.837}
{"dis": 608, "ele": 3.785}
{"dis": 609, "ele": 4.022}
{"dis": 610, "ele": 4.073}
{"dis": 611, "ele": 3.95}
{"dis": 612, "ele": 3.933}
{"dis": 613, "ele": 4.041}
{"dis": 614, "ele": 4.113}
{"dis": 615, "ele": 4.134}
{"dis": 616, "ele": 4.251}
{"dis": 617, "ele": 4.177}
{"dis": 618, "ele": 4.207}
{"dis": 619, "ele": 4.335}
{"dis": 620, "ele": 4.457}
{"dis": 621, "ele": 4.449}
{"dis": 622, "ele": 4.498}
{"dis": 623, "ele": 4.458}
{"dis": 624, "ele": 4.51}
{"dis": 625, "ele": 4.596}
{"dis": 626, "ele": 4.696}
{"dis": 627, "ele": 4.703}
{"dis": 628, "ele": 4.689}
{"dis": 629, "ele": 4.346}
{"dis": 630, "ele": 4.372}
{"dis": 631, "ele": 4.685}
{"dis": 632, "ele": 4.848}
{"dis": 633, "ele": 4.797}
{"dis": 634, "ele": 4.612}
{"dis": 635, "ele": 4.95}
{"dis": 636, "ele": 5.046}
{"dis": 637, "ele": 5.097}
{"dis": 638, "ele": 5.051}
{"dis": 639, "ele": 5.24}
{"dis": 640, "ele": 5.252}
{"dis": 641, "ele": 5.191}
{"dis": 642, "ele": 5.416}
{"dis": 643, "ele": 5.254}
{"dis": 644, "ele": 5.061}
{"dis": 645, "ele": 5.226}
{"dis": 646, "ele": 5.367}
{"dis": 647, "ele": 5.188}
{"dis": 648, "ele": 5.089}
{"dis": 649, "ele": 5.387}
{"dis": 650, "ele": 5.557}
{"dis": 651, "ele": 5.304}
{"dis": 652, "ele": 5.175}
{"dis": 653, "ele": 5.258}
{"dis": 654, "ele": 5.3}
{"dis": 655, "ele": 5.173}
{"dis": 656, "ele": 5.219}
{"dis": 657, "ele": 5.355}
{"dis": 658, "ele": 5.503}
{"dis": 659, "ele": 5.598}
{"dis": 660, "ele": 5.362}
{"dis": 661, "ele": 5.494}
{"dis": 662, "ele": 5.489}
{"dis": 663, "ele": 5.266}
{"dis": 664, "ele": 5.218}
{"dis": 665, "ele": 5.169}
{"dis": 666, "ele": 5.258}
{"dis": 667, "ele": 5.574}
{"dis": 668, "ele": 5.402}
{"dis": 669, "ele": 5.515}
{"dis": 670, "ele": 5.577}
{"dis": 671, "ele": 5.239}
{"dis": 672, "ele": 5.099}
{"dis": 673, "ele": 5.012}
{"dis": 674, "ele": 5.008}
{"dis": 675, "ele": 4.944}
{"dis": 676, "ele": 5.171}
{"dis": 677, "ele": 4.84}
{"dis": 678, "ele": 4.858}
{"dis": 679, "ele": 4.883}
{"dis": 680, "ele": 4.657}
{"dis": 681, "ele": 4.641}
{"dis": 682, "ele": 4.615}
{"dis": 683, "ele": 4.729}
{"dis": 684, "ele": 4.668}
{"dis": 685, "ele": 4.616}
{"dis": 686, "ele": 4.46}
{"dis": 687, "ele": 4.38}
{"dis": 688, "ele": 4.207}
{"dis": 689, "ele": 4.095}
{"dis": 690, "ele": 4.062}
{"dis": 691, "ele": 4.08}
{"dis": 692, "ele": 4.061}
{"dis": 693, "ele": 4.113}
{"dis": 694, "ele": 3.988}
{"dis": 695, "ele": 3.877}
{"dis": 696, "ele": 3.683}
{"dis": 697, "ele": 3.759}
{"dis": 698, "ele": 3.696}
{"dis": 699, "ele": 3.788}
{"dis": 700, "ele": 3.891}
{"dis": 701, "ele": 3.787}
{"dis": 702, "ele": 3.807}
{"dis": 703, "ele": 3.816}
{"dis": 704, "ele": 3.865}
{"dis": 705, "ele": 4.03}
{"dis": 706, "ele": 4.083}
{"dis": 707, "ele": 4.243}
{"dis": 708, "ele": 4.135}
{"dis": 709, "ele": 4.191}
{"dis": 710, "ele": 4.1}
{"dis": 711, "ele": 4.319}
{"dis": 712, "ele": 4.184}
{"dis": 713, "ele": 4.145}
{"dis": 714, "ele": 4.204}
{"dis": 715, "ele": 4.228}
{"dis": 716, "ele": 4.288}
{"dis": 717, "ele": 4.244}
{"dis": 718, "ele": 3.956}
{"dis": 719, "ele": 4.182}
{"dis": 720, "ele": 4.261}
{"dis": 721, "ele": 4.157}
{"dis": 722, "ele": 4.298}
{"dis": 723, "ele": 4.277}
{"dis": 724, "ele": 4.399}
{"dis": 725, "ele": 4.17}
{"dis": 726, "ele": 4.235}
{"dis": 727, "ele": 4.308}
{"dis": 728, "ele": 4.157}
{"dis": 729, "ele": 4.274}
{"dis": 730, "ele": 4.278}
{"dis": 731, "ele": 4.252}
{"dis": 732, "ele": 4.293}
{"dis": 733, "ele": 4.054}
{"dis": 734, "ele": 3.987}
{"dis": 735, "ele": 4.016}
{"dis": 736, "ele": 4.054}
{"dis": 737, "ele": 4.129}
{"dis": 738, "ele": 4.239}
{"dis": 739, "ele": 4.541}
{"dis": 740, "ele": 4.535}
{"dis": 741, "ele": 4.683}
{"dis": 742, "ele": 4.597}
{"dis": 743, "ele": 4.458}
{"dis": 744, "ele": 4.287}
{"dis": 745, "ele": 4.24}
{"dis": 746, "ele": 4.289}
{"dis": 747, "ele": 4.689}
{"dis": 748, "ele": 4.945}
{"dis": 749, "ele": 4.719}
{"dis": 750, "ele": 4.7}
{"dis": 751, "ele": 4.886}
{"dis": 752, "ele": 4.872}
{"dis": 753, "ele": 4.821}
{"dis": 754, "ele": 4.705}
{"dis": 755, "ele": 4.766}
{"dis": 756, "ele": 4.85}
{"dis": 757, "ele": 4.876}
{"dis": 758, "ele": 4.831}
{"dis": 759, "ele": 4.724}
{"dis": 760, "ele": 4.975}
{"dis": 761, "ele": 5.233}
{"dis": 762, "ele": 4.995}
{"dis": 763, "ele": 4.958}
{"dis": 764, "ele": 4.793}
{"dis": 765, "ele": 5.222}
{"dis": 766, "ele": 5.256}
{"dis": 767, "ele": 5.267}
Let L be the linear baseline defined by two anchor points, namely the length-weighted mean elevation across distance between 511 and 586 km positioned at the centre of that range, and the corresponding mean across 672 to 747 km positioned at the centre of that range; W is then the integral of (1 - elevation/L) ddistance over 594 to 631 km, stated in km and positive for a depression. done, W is 2.70 km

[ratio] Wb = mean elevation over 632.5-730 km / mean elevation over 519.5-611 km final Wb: 1.08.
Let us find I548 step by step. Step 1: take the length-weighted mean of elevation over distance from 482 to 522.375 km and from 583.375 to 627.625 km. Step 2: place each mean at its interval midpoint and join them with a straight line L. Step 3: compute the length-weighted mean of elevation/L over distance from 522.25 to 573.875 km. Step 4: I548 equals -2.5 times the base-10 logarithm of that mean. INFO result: 0.12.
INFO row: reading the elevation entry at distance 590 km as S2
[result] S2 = 4.039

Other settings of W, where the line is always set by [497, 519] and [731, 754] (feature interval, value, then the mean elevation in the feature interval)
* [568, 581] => 3.1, 4.16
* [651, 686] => -1.7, 5.14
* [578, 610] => 8.2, 3.96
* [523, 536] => 2.0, 4.84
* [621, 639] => 1.4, 4.71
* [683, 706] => 3.4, 4.05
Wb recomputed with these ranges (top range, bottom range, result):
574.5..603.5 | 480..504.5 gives 0.67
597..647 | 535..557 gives 1.00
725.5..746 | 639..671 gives 0.80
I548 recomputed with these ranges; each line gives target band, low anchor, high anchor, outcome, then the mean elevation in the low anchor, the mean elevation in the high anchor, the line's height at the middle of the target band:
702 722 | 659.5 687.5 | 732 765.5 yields 0.17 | 5.04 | 4.62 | 4.83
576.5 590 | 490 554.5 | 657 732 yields 0.23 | 5.23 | 4.5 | 4.97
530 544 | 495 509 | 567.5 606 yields 0.18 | 6.02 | 4.04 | 5.2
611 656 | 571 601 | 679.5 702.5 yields -0.17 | 4.05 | 4.16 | 4.1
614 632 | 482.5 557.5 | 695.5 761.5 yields 0.08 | 5.28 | 4.31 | 4.8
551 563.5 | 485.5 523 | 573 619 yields 0.03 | 5.87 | 4.01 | 4.8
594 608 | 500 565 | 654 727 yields 0.23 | 4.99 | 4.54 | 4.79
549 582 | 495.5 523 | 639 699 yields 0.24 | 5.81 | 4.92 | 5.49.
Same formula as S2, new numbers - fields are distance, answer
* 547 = 3.958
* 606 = 3.929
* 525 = 5.246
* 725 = 4.17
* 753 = 4.821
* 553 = 4.814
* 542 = 4.225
